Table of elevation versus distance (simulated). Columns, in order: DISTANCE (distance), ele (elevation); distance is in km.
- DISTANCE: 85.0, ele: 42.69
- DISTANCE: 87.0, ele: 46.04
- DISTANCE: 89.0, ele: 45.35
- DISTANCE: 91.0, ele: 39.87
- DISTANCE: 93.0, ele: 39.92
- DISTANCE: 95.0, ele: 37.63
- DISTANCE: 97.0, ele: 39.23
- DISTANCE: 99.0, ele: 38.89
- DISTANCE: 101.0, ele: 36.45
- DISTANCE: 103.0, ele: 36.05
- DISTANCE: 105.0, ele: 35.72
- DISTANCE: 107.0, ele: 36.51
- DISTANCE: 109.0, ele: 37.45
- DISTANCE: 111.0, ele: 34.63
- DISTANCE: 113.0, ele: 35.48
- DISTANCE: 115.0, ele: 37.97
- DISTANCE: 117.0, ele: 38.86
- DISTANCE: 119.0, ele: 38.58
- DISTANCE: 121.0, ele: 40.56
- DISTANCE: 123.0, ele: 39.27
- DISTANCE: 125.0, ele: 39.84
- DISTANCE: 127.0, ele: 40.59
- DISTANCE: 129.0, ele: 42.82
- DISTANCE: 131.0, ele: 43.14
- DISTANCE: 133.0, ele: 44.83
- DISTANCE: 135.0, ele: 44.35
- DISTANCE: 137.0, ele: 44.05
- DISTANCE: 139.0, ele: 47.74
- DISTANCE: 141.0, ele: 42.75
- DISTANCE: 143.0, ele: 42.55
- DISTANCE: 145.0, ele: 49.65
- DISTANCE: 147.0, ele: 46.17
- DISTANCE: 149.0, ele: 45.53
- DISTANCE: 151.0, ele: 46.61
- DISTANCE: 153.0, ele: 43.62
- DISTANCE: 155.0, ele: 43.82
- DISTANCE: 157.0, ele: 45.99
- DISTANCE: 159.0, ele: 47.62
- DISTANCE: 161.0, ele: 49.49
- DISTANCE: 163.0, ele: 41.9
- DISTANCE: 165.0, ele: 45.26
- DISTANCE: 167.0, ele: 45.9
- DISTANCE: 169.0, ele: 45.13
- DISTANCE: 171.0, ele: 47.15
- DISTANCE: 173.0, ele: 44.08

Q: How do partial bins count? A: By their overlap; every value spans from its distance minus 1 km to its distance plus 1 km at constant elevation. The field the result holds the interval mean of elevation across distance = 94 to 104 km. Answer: 37.6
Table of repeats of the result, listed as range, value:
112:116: 36.7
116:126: 39.4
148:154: 45.3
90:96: 39.1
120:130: 40.6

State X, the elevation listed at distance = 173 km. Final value 44.08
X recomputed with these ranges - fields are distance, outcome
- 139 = 47.74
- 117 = 38.86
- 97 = 39.23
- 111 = 34.63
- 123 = 39.27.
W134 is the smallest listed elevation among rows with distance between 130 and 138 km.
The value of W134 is 43.14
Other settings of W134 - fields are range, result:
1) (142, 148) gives 42.55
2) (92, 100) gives 37.63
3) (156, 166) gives 41.9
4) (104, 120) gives 34.63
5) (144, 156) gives 43.62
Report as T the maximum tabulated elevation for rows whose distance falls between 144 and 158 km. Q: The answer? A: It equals 49.65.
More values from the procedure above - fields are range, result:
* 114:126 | 40.56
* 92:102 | 39.92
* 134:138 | 44.35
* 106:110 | 37.45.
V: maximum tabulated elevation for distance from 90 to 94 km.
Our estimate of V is 39.92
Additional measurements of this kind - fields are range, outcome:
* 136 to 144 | 47.74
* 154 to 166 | 49.49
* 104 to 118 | 38.86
